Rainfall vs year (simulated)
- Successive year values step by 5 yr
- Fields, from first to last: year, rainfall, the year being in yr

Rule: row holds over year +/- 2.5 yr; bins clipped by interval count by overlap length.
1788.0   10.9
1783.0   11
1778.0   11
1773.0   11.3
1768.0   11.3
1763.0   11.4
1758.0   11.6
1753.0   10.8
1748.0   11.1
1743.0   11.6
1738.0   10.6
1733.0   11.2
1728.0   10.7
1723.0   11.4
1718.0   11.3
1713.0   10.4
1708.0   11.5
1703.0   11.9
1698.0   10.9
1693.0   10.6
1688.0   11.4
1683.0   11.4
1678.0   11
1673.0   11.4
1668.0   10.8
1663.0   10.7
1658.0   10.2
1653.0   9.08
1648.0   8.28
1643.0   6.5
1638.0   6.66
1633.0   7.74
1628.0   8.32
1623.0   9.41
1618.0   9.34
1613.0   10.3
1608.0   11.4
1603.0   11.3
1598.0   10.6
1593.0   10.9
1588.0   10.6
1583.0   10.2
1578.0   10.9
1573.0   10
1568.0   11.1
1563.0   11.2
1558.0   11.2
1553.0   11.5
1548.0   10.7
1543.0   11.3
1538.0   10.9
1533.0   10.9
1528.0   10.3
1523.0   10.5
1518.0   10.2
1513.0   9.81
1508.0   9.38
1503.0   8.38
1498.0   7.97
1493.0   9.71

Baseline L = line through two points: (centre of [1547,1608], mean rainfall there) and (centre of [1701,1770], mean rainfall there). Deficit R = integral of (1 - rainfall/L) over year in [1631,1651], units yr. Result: 6.7 yr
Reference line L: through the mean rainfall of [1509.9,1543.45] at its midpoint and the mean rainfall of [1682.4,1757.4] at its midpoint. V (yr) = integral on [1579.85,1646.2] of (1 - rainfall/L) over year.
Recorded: 7.90 yr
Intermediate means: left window 10.5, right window 11.1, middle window 9.48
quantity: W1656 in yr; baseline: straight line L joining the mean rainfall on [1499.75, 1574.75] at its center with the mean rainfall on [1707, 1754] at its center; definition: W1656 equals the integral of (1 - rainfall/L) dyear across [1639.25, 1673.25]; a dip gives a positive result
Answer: 4.7 yr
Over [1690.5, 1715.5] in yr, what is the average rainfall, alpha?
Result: 11.1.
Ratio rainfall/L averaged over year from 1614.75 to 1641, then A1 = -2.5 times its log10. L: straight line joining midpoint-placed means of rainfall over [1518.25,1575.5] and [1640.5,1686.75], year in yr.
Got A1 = 0.23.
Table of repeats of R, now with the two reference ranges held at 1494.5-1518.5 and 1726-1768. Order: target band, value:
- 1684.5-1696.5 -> -0.4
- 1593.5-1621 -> -1.8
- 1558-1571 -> -2.1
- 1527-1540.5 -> -2.1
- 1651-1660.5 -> 0.6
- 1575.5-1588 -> -1.1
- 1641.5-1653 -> 2.7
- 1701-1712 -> -0.7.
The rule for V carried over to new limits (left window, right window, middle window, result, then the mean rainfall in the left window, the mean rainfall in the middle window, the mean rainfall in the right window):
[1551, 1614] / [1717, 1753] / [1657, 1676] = 0.3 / 10.9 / 10.8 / 11.1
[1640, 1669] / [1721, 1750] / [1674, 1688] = -2.1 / 9.14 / 11.3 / 11.1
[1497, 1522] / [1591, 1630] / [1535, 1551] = -2.3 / 9.3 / 11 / 10.2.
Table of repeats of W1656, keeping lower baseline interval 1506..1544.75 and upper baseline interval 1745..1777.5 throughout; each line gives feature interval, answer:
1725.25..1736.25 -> 0.2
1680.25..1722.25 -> -0.6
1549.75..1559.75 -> -0.8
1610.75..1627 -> 1.8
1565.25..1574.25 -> -0.1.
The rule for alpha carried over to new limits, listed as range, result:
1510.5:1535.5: 10.3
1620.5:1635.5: 8.49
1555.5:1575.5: 10.9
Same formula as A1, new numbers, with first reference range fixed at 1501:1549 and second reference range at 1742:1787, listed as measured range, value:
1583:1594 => -0.01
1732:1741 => 0.02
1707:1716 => 0.01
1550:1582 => -0.05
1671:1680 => -0.03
